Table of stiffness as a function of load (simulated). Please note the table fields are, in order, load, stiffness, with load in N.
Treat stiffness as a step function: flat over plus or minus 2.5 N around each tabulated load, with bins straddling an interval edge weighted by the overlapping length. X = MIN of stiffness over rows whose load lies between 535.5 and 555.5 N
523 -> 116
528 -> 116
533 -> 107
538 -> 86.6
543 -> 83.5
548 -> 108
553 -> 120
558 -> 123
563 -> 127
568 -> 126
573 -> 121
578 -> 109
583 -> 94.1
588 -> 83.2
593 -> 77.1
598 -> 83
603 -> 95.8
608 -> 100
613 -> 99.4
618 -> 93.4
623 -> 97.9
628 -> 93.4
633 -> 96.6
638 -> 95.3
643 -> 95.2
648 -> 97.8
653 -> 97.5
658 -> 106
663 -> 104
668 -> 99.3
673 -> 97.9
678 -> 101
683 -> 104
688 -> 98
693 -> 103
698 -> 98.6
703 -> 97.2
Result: 83.5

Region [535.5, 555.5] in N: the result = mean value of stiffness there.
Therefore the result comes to 99.5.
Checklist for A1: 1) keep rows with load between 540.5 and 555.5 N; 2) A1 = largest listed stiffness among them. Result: 120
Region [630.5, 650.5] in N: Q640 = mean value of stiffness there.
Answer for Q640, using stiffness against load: 96.2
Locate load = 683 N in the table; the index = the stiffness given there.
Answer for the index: 104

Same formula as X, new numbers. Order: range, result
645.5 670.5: 97.5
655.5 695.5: 97.9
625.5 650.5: 93.4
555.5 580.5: 109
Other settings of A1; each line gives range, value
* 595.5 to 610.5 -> 100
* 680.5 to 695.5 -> 104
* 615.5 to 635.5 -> 97.9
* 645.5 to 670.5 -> 106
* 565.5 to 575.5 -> 126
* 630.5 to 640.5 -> 96.6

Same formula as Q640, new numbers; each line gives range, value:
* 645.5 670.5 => 101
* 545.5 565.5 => 120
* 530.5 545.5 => 92.4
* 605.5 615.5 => 99.7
